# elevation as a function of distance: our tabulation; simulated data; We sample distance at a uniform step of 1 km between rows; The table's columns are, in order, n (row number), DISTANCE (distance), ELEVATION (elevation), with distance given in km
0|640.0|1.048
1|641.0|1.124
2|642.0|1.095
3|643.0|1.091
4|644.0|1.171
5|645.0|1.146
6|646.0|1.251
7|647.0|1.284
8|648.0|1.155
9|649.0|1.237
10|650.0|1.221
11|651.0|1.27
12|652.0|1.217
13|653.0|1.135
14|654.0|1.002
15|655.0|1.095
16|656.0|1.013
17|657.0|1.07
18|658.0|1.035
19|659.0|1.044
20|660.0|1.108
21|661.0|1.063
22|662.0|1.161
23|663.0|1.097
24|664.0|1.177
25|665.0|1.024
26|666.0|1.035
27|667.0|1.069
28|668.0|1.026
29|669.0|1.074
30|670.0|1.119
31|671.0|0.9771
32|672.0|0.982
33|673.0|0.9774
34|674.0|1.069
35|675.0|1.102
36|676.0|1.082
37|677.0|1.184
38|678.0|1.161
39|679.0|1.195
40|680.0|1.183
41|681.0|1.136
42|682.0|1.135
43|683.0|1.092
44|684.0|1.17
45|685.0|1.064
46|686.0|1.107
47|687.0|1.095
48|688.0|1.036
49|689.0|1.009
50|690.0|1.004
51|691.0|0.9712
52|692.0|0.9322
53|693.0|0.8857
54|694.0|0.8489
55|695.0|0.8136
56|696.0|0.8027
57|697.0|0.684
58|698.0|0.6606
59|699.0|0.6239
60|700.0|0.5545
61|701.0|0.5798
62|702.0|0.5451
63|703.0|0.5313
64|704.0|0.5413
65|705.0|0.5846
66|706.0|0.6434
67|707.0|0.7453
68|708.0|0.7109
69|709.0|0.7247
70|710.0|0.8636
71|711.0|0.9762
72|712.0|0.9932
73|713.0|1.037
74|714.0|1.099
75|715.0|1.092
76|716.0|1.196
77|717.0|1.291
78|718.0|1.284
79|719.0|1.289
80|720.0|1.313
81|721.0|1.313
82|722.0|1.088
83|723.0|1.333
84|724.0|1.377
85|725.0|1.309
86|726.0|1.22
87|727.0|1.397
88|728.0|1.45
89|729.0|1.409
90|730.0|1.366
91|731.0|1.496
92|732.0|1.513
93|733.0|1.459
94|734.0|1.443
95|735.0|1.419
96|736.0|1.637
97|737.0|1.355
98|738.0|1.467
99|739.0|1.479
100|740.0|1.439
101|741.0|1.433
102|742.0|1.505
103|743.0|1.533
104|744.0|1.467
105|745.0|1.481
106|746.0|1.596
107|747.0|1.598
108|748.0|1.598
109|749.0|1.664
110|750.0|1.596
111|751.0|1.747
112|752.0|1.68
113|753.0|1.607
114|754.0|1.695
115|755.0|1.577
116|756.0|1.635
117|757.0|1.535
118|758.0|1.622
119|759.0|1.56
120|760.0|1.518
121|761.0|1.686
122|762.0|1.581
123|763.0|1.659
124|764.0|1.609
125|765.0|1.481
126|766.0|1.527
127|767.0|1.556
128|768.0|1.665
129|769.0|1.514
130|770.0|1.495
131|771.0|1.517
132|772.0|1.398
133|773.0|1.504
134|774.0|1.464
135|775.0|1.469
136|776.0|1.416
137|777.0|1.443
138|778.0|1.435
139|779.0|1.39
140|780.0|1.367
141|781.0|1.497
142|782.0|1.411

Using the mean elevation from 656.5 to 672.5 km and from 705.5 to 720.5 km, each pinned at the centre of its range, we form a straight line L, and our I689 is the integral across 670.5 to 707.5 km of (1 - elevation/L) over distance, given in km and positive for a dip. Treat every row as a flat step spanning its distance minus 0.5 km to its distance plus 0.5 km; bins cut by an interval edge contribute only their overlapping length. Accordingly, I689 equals 4.70 km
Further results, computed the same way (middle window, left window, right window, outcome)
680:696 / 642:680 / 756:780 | 2.57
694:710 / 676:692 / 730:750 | 7.35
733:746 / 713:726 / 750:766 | -0.41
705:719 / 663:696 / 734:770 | 3.43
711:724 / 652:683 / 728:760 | 1.77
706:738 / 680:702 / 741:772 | 0.29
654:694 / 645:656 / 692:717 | -2.47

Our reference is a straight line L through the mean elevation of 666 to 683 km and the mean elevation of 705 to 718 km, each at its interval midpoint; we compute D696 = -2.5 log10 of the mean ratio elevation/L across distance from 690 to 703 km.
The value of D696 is 0.33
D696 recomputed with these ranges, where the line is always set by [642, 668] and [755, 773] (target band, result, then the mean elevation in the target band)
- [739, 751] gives -0.04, 1.54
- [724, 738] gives 0.01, 1.42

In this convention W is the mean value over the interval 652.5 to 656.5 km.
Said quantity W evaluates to 1.06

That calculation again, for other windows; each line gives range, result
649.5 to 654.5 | 1.17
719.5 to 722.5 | 1.24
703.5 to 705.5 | 0.563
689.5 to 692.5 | 0.969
